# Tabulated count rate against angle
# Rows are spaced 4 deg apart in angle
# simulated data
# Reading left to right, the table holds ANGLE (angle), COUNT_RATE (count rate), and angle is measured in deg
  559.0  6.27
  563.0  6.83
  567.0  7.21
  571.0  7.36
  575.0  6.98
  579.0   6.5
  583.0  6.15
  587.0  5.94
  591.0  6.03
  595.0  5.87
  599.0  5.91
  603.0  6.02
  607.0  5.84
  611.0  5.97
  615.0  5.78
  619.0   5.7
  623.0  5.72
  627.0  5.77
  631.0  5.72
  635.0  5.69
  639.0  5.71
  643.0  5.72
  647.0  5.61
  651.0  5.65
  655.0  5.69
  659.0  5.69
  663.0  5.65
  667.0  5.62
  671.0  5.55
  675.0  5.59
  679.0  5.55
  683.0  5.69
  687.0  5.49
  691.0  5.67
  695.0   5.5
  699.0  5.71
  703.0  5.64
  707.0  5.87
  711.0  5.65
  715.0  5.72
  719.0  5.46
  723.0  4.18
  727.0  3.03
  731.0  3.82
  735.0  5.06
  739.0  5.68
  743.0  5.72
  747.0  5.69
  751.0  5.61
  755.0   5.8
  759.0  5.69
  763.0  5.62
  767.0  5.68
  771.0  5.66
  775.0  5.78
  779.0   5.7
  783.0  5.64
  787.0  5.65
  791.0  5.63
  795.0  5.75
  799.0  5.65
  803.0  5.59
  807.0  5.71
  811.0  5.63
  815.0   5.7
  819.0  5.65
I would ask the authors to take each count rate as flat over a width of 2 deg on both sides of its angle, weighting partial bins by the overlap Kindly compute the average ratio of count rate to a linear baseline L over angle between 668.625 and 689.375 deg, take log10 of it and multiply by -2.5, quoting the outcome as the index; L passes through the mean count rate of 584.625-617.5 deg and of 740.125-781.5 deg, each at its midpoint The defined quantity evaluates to 0.04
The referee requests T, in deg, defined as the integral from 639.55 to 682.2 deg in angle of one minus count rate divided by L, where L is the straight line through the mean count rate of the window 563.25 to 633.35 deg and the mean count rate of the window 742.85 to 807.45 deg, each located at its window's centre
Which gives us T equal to 2.5 deg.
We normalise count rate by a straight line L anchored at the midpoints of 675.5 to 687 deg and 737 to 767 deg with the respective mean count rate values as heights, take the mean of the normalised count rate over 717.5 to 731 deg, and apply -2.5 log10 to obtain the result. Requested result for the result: 0.34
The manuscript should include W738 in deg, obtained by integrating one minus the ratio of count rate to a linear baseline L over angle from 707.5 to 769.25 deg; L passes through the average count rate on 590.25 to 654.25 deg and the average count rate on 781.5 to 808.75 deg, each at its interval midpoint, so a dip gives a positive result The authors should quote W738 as 4.9 deg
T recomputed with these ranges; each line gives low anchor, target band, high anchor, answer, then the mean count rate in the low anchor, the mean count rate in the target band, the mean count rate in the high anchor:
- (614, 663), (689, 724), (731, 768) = 0.4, 5.7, 5.53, 5.52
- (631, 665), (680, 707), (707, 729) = -2.4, 5.68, 5.63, 4.9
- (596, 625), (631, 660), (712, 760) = -0.2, 5.85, 5.68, 5.12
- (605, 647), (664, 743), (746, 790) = 5.7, 5.75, 5.3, 5.68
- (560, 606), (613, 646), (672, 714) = 2.0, 6.42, 5.72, 5.64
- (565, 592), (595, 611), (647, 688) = 1.1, 6.62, 5.92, 5.62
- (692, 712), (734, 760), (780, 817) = 0.2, 5.67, 5.62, 5.66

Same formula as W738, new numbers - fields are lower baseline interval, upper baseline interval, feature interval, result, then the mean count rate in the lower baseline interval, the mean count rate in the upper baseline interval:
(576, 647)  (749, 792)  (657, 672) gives 0.5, 5.89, 5.68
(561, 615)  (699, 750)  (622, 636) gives 0.6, 6.33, 5.16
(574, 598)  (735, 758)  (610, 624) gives 0.7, 6.2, 5.64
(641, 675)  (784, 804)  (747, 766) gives -0.1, 5.64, 5.66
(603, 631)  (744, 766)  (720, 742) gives 4.8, 5.81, 5.68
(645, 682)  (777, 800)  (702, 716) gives -0.2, 5.62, 5.67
